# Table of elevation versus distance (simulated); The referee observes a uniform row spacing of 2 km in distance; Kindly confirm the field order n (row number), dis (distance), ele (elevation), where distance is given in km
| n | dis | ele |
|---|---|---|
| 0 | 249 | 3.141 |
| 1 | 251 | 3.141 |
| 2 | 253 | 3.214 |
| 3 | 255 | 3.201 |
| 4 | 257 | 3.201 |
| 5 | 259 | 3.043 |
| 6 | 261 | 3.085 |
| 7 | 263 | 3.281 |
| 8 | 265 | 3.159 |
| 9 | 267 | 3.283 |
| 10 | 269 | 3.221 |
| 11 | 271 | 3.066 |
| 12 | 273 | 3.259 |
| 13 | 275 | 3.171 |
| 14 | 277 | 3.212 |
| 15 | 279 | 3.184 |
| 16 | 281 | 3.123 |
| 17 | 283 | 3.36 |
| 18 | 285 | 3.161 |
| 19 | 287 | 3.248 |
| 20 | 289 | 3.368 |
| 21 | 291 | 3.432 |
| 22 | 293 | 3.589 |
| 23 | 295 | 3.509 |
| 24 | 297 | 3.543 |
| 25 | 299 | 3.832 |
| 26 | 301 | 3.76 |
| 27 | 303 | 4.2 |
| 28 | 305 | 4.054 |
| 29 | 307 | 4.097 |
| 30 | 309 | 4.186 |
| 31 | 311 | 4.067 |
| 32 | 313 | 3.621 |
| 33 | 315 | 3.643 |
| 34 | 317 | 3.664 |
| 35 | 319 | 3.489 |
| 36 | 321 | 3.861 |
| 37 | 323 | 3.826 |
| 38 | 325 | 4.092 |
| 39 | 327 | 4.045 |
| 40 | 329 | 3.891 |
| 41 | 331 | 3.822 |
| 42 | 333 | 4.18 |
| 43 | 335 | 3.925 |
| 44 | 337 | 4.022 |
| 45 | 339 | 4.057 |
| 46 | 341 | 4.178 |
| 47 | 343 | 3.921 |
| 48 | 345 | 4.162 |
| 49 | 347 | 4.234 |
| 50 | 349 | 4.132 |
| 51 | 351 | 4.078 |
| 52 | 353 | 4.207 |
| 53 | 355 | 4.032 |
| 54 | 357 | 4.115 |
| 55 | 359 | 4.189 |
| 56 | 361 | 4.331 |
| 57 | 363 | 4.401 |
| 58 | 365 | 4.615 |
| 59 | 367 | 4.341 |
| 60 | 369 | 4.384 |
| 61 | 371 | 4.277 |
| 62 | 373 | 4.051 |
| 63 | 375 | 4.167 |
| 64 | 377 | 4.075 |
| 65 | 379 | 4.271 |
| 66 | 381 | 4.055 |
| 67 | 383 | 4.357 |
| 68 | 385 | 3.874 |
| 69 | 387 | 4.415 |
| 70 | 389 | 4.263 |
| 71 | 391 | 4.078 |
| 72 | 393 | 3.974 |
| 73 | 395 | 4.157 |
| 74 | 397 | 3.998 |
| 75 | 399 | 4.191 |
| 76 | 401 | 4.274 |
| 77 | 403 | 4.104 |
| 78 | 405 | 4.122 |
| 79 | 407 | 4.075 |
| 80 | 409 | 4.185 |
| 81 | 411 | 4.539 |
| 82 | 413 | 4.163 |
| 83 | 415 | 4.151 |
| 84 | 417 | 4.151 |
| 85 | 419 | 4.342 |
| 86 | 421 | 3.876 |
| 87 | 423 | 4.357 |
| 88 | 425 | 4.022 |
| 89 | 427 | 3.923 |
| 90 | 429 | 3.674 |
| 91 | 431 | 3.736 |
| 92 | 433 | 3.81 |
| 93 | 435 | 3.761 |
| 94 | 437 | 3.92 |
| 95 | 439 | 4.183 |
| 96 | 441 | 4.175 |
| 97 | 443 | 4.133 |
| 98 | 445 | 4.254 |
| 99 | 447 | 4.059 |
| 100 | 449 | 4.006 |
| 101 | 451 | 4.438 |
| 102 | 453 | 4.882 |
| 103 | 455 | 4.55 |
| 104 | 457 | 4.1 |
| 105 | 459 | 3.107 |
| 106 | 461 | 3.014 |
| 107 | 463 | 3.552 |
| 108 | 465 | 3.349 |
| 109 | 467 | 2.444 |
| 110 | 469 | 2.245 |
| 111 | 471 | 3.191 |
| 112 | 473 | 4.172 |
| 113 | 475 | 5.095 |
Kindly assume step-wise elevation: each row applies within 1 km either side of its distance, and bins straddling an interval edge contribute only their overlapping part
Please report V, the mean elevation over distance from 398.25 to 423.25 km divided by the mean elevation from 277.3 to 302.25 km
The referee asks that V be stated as 1.22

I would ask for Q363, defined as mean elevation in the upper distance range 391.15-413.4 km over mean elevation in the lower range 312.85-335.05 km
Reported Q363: 1.08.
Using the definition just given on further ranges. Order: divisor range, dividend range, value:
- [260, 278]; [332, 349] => 1.28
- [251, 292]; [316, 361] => 1.25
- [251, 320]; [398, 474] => 1.14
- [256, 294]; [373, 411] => 1.28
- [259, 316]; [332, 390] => 1.20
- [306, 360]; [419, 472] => 0.95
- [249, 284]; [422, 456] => 1.29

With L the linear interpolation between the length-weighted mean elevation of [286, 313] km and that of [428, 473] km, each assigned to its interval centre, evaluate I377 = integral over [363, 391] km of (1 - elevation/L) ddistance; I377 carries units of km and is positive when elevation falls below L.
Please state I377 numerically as -3.6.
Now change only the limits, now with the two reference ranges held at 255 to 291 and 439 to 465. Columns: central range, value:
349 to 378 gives -5.0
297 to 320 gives -3.4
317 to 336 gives -2.5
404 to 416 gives -1.2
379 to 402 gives -2.6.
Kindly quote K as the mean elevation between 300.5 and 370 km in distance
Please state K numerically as 4.05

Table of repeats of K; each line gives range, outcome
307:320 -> 3.8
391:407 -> 4.11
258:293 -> 3.23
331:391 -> 4.18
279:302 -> 3.44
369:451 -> 4.11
